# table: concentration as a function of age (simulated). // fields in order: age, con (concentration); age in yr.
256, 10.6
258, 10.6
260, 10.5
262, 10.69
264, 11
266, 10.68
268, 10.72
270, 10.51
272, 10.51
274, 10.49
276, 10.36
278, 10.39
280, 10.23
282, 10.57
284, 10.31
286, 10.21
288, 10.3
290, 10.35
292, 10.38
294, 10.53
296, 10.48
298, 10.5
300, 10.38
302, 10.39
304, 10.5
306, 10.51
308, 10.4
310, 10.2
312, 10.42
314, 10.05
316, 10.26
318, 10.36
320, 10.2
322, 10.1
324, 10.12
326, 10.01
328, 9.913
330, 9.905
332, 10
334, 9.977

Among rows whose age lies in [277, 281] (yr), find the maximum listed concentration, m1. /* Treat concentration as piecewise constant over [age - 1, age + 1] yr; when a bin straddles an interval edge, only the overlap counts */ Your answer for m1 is 10.39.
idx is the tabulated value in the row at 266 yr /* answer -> 10.68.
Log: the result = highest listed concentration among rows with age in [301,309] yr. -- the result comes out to 10.51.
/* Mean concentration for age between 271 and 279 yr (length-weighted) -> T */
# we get 10.4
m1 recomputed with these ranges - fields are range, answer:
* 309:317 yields 10.42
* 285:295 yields 10.53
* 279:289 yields 10.57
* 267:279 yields 10.72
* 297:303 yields 10.5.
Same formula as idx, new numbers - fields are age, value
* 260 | 10.5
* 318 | 10.36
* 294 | 10.53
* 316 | 10.26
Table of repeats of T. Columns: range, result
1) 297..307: 10.5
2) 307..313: 10.3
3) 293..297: 10.5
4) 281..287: 10.4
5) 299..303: 10.4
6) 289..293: 10.4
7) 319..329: 10.1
